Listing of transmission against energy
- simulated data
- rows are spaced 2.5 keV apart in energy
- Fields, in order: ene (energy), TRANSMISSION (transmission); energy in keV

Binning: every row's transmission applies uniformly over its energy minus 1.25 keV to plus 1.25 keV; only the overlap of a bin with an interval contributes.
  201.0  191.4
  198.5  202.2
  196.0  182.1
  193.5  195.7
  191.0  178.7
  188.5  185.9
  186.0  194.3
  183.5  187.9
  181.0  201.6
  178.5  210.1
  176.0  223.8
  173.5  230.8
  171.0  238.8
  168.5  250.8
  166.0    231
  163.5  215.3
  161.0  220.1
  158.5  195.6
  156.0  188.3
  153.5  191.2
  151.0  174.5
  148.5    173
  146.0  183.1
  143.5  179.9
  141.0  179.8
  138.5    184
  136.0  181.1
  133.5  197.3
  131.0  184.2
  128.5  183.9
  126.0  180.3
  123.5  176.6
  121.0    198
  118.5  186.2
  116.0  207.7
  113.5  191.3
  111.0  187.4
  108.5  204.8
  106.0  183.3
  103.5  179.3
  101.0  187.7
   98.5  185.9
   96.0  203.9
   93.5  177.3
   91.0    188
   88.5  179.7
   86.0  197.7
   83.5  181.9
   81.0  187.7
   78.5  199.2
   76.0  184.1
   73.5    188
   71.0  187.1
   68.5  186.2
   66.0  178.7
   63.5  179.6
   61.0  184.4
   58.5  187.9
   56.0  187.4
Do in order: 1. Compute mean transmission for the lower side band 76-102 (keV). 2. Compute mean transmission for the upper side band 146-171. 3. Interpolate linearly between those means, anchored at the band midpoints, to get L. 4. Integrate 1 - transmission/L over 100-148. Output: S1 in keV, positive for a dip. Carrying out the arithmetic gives 2.4 keV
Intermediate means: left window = 189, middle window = 187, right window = 205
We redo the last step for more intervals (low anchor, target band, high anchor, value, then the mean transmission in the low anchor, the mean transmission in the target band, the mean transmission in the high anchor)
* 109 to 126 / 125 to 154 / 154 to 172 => 3.07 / 191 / 182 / 219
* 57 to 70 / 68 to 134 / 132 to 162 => -1.26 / 184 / 189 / 187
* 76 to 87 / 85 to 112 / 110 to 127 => 0.24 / 191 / 189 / 190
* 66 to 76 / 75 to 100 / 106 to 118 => 0.14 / 186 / 189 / 196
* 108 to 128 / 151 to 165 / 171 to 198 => -0.23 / 191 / 200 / 201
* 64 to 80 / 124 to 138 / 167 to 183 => 1.58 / 187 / 185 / 224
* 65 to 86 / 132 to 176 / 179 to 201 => -2.55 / 187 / 201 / 192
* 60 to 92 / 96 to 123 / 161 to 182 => 1.16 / 186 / 191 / 225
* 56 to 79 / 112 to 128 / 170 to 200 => 0.28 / 186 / 190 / 202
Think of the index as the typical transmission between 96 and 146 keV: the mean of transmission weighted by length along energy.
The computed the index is 188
